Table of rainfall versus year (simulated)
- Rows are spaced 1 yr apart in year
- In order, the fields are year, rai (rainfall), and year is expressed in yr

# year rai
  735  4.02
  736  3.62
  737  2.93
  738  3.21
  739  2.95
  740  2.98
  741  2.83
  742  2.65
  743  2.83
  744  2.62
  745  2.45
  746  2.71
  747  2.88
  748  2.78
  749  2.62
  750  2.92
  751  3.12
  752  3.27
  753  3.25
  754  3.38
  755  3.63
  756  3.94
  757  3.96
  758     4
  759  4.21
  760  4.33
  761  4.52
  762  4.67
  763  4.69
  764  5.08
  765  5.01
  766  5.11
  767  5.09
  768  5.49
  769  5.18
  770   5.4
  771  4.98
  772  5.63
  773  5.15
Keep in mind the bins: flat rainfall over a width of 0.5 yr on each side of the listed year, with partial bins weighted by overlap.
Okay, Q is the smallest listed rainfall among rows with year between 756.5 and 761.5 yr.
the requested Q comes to 3.96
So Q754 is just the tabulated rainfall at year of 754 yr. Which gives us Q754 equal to 3.38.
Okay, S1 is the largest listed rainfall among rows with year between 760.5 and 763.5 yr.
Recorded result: 4.69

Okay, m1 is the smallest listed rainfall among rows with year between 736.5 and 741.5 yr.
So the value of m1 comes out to 2.83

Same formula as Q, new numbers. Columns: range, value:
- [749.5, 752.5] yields 2.92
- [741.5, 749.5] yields 2.45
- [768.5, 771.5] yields 4.98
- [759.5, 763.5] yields 4.33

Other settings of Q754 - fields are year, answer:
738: 3.21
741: 2.83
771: 4.98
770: 5.4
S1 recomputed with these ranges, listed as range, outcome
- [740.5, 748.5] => 2.88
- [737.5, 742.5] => 3.21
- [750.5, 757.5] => 3.96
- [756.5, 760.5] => 4.33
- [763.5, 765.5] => 5.08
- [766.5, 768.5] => 5.49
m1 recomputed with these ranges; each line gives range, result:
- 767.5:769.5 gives 5.18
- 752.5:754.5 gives 3.25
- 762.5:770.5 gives 4.69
